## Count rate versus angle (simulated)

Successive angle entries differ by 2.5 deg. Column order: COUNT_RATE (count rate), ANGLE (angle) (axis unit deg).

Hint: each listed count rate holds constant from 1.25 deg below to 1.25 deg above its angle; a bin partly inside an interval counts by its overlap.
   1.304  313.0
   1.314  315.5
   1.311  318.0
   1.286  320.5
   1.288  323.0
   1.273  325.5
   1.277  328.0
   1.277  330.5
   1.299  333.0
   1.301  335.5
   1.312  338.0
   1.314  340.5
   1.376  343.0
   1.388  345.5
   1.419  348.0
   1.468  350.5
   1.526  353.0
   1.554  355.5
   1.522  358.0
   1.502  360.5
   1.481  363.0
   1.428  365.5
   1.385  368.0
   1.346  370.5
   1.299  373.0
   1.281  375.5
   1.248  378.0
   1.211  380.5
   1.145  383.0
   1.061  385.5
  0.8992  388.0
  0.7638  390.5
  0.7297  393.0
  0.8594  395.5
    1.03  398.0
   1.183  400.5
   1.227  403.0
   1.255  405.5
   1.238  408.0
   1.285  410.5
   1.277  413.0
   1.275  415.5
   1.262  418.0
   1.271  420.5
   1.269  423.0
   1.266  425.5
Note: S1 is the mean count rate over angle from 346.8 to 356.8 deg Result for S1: 1.49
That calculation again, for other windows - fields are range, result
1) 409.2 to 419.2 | 1.27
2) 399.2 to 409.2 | 1.22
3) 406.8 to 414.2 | 1.27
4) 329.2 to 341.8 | 1.3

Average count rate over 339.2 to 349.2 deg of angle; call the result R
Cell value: 1.37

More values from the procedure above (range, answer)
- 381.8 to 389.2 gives 1.04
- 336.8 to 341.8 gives 1.31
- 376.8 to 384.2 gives 1.2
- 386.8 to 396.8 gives 0.814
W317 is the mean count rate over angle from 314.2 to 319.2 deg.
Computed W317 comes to 1.31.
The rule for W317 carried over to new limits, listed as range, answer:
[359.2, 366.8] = 1.47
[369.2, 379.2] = 1.29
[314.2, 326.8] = 1.29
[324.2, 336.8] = 1.29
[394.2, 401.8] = 1.02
